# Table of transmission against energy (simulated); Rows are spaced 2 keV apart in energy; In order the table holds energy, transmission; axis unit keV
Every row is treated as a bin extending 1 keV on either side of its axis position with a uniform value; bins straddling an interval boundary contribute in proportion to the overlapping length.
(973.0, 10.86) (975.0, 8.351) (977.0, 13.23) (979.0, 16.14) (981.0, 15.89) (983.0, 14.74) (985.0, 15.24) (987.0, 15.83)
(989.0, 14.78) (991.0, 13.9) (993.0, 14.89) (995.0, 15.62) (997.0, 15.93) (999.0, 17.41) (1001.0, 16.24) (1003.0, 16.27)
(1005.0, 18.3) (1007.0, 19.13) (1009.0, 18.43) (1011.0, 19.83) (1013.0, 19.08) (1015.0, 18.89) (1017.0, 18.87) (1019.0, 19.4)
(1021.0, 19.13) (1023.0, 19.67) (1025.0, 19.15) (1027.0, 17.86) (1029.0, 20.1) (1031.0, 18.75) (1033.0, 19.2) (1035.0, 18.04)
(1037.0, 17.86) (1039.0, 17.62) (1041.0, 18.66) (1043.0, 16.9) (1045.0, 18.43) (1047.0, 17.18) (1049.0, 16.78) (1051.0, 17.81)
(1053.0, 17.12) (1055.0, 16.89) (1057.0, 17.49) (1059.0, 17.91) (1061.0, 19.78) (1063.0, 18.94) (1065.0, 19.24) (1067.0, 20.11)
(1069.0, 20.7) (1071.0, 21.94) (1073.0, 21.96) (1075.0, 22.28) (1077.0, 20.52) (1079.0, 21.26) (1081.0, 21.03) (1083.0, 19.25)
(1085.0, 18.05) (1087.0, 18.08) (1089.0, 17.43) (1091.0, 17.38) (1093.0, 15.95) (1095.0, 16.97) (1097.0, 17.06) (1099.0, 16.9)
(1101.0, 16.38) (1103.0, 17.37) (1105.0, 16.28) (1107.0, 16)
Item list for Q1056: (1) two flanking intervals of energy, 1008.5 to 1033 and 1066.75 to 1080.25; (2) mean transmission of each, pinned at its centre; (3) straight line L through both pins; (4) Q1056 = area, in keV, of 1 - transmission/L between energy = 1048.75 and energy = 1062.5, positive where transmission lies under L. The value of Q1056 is 1.87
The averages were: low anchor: 19.1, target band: 17.8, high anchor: 21.3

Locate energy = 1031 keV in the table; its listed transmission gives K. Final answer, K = 18.75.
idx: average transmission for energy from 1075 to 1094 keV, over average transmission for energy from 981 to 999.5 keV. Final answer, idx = 1.24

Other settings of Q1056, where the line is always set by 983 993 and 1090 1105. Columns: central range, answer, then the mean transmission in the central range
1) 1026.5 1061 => -4.6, 18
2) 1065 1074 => -2.6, 21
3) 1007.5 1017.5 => -2.4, 19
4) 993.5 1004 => -0.8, 16.2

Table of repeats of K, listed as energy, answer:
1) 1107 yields 16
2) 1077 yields 20.52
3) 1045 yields 18.43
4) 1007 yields 19.13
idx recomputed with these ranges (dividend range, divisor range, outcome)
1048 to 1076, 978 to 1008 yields 1.20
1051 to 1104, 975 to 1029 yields 1.11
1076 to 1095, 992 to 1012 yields 1.09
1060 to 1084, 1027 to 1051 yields 1.14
